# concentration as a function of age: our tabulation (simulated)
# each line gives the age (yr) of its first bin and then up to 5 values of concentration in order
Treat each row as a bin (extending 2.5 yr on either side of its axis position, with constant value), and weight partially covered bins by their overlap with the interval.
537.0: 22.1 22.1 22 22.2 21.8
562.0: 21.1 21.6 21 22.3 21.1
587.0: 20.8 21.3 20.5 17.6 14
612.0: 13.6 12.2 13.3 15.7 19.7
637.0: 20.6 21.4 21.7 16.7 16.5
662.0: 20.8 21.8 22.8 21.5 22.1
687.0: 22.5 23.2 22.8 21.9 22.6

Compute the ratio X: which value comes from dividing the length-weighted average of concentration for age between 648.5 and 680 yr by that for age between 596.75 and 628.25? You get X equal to 1.35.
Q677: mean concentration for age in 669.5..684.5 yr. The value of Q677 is 22.1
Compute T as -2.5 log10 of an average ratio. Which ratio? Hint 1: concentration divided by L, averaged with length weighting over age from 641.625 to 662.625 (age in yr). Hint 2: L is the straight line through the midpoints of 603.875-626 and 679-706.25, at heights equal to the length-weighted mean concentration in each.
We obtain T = -0.08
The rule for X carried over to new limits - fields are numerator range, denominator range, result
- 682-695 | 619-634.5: 1.41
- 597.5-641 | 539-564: 0.74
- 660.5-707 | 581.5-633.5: 1.30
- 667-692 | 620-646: 1.21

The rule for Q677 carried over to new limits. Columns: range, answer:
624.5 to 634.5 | 17.7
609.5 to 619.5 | 12.9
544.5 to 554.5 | 22.1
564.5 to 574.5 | 21.3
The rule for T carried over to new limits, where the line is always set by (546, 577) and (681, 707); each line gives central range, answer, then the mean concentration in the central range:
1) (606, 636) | 0.41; 15.1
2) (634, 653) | 0.09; 20.4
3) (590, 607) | 0.16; 18.9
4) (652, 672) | 0.14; 19.7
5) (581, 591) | 0.04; 21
